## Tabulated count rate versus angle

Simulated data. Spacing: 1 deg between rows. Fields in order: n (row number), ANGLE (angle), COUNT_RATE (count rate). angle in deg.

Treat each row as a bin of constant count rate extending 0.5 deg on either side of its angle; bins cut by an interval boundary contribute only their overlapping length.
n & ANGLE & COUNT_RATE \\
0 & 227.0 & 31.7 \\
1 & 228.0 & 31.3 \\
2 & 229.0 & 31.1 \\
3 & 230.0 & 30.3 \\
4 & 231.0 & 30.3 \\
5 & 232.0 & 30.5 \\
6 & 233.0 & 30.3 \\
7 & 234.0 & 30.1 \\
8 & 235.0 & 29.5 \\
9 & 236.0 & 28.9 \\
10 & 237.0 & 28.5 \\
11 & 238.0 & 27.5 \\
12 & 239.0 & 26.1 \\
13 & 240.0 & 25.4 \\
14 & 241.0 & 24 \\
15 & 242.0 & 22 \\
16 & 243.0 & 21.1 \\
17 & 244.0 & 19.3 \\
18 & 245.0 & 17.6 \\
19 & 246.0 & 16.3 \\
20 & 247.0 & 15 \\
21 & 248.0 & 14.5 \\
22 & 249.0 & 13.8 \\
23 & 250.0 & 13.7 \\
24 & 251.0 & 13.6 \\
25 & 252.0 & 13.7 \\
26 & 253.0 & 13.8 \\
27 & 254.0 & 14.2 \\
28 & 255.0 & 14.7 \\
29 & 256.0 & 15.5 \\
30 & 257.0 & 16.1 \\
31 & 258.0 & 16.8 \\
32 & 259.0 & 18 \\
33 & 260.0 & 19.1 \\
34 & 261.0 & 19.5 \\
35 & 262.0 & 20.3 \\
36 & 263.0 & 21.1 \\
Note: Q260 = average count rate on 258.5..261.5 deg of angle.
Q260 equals 18.9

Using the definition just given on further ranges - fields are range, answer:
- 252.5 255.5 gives 14.2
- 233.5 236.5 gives 29.5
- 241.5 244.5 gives 20.8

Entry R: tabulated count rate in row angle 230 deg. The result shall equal 30.3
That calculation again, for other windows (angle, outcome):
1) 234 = 30.1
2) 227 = 31.7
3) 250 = 13.7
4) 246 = 16.3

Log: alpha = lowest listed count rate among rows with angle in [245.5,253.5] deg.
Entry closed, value 13.6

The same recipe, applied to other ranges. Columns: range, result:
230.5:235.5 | 29.5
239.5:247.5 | 15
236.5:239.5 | 26.1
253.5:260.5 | 14.2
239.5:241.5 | 24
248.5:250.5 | 13.7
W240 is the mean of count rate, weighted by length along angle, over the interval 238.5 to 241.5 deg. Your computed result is 25.2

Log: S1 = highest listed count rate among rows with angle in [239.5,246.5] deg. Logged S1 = 25.4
